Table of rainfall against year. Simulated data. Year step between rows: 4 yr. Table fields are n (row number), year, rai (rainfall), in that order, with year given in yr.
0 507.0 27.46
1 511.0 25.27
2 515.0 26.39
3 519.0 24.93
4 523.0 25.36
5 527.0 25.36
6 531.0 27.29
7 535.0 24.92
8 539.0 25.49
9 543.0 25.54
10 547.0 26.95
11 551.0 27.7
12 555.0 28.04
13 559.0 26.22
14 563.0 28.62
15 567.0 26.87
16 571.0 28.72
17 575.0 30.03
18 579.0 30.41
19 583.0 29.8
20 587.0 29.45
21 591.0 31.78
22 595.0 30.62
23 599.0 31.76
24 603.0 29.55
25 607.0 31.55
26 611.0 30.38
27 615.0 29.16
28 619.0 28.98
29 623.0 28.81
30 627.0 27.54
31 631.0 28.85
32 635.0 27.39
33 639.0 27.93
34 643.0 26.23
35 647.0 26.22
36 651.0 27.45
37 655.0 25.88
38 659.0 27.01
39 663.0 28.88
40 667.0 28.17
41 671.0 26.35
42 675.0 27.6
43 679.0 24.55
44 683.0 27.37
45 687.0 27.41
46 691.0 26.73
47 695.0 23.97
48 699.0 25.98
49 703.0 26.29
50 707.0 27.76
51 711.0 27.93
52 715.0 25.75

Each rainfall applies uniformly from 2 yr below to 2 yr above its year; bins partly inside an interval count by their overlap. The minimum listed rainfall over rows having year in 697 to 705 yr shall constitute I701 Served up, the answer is 25.98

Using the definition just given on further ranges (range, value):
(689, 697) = 23.97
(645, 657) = 25.88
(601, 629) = 27.54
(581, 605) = 29.45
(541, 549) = 25.54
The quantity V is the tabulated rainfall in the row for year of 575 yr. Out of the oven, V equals 30.03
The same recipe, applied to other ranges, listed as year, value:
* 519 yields 24.93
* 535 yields 24.92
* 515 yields 26.39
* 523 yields 25.36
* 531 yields 27.29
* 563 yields 28.62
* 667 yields 28.17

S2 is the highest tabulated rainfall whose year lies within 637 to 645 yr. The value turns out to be 27.93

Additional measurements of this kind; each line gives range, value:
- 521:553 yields 27.7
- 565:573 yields 28.72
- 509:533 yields 27.29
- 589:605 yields 31.78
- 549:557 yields 28.04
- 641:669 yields 28.88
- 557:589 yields 30.41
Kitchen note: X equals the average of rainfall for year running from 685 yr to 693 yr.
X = 27.1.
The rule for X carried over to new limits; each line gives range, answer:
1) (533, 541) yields 25.2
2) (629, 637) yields 28.1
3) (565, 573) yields 27.8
